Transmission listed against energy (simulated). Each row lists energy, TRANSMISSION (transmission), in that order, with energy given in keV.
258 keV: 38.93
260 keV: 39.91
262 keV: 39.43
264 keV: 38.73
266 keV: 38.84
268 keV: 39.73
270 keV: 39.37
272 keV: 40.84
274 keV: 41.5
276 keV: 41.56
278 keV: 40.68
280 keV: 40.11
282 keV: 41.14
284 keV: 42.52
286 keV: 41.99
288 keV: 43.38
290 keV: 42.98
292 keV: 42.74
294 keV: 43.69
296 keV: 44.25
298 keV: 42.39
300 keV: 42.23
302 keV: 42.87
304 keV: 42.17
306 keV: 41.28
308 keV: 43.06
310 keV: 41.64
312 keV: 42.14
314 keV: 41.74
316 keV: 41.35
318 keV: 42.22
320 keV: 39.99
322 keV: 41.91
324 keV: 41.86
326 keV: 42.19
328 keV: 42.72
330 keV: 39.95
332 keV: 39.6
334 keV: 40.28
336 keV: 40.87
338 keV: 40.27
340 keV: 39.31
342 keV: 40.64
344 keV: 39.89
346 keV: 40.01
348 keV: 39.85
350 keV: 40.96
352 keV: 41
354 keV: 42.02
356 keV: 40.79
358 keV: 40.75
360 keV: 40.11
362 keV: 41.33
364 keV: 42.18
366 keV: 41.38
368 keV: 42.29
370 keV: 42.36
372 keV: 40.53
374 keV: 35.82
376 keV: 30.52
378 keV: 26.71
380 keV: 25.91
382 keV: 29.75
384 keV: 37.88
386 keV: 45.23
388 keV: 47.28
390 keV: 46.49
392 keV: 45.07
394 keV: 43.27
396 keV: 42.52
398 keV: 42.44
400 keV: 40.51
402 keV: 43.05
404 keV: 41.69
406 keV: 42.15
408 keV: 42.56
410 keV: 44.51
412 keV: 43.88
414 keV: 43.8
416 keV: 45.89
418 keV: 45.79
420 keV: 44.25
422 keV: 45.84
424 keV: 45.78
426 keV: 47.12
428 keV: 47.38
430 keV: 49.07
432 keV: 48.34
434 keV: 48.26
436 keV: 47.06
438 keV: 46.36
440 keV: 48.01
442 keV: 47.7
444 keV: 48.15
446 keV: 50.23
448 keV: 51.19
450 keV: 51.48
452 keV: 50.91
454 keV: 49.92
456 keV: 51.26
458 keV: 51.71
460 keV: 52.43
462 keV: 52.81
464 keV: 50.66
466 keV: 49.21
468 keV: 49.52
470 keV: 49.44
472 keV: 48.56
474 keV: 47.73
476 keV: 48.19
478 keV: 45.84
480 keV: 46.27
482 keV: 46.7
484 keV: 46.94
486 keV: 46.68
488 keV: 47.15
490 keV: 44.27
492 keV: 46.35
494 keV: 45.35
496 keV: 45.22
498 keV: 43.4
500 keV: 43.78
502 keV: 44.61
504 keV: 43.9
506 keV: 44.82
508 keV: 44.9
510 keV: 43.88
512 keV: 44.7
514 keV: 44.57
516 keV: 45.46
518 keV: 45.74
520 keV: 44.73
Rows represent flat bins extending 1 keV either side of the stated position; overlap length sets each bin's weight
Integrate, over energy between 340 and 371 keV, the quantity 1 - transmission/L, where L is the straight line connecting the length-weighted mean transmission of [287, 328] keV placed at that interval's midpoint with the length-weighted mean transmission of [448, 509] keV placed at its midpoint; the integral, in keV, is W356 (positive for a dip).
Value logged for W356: 2.0 keV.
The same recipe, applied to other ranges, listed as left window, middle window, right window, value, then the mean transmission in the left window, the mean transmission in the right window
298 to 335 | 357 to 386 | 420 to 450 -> 4.7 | 41.6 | 47.9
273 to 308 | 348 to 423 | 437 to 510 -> 6.8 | 42.2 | 47.8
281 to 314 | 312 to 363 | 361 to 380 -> -1.5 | 42.5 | 37.5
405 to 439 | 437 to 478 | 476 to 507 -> -3.6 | 45.8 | 45.5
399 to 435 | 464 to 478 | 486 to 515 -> -1.2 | 45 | 44.8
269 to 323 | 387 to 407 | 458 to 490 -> 1.0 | 41.9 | 48.5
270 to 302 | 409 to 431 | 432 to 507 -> 0.3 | 42.1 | 47.9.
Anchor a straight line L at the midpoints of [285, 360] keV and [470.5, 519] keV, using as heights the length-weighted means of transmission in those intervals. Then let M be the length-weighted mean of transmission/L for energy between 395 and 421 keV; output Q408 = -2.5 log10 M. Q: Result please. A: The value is 0.01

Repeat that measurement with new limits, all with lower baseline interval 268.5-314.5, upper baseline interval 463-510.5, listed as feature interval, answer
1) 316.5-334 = 0.04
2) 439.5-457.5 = -0.10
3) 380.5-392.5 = 0.08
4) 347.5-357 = 0.06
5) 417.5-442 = -0.04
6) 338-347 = 0.08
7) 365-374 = 0.07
